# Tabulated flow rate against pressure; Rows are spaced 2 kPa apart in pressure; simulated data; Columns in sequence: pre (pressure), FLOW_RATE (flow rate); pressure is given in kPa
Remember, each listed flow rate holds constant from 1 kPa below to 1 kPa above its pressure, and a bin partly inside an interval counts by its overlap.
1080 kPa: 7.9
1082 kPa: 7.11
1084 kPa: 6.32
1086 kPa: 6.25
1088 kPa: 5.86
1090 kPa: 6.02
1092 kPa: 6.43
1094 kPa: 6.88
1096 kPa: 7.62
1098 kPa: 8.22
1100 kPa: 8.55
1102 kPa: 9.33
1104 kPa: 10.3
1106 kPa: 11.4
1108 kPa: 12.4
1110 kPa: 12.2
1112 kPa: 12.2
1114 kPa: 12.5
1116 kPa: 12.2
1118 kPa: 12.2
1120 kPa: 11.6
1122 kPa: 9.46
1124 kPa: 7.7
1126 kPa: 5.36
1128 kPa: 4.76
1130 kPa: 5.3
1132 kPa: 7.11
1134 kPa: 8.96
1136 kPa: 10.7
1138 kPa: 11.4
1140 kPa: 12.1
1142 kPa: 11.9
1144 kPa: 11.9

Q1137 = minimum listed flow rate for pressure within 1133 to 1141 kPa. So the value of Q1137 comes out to 8.96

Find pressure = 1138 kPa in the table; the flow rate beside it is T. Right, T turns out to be 11.4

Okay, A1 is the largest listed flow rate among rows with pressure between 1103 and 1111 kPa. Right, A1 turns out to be 12.4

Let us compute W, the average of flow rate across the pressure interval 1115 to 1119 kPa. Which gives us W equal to 12.2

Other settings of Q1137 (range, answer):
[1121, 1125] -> 7.7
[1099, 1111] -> 8.55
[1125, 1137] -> 4.76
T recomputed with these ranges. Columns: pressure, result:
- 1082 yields 7.11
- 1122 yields 9.46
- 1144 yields 11.9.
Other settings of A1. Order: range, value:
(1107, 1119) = 12.5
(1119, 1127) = 11.6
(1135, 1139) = 11.4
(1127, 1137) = 10.7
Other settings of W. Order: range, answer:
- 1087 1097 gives 6.56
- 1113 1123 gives 11.6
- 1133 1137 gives 9.83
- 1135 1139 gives 11.1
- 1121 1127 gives 7.51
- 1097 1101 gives 8.39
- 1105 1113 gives 12.1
